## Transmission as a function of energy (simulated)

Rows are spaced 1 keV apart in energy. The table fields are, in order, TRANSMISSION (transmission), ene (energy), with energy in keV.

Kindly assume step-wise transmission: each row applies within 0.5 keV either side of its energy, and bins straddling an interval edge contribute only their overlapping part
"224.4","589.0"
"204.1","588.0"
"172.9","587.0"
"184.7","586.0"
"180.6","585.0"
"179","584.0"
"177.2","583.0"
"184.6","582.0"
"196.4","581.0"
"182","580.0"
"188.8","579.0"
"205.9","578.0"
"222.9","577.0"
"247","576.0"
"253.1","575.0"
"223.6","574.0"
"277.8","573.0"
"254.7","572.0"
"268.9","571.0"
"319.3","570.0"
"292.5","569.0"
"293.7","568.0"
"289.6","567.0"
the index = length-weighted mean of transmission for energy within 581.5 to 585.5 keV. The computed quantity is 180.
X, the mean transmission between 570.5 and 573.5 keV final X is 267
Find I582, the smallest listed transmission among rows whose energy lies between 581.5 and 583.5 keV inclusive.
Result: 177.2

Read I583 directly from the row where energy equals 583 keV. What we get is 177.2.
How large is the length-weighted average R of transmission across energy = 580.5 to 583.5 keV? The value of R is 186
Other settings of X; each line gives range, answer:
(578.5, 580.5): 185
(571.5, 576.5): 251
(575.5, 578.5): 225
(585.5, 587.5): 179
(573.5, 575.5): 238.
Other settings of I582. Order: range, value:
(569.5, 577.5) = 222.9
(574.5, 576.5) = 247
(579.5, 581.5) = 182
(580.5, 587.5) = 172.9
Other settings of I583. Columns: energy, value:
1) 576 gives 247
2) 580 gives 182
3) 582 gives 184.6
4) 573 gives 277.8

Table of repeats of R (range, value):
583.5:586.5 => 181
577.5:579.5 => 197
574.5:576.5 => 250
